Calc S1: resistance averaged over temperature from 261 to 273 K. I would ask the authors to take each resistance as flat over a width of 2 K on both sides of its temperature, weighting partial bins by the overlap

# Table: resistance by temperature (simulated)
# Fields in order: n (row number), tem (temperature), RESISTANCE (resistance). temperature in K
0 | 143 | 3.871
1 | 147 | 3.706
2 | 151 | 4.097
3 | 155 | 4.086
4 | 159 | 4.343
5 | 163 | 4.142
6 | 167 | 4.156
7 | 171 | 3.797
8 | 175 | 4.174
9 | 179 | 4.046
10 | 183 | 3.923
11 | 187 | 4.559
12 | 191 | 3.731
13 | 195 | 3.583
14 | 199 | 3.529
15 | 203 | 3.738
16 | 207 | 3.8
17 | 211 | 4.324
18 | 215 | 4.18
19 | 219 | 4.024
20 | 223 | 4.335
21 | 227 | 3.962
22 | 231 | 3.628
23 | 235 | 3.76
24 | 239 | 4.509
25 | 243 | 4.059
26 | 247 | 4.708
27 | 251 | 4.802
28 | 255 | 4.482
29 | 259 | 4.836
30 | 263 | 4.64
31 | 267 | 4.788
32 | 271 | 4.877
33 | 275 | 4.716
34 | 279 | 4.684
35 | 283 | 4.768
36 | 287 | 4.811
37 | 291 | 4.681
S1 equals 4.77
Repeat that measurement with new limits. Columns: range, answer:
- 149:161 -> 4.18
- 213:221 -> 4.1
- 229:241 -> 3.97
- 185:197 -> 3.96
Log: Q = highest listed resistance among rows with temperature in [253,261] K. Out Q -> 4.836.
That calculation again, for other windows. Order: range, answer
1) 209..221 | 4.324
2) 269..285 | 4.877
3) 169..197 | 4.559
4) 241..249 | 4.708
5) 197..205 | 3.738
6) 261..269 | 4.788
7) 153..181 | 4.343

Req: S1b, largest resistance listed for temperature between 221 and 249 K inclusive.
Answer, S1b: 4.708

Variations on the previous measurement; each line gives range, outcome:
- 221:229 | 4.335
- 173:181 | 4.174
